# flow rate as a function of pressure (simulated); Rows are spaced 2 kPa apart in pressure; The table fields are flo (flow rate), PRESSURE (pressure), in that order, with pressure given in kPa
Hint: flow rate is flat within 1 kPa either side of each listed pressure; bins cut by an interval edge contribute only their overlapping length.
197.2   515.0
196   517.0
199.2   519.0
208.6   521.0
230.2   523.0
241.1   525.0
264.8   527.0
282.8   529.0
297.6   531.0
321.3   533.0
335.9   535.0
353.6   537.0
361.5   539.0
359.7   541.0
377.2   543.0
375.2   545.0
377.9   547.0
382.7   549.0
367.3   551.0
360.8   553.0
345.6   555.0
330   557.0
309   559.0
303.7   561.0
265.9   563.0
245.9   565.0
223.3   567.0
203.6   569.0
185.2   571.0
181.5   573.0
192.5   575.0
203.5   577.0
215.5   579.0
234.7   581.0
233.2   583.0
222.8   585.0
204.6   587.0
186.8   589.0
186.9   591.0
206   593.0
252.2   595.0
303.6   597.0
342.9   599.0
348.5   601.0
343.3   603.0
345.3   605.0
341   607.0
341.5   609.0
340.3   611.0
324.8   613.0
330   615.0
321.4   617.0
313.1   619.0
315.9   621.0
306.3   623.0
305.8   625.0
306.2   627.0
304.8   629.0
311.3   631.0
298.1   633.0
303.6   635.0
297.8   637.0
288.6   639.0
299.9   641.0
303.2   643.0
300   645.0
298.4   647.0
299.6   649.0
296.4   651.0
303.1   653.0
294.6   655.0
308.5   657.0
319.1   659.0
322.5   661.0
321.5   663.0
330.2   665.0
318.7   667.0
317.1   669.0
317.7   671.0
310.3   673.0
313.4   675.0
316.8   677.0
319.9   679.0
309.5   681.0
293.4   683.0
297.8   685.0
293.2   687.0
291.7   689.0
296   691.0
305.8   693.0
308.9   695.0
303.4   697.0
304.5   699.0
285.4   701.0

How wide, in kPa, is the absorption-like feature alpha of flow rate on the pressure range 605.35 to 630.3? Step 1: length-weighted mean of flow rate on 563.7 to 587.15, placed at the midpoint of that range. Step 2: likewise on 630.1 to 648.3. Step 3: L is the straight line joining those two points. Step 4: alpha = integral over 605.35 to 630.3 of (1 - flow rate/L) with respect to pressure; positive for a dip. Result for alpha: -4.7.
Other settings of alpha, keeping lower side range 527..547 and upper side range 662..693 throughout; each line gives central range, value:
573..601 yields 8.2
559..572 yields 3.5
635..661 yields 1.2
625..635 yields 0.5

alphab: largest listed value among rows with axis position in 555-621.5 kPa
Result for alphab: 348.5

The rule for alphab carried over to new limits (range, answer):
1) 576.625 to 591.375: 234.7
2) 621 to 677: 330.2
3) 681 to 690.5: 309.5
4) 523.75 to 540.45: 361.5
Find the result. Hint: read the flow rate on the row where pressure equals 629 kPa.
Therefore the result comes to 304.8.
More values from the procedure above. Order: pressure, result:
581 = 234.7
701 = 285.4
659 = 319.1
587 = 204.6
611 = 340.3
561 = 303.7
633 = 298.1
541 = 359.7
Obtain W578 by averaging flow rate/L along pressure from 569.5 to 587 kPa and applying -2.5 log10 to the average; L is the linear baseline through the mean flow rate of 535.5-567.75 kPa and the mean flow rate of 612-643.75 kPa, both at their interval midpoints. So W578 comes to 0.48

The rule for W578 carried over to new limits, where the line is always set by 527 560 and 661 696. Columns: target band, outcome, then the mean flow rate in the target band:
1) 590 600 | 0.27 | 258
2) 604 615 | -0.03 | 338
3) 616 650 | 0.06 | 304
